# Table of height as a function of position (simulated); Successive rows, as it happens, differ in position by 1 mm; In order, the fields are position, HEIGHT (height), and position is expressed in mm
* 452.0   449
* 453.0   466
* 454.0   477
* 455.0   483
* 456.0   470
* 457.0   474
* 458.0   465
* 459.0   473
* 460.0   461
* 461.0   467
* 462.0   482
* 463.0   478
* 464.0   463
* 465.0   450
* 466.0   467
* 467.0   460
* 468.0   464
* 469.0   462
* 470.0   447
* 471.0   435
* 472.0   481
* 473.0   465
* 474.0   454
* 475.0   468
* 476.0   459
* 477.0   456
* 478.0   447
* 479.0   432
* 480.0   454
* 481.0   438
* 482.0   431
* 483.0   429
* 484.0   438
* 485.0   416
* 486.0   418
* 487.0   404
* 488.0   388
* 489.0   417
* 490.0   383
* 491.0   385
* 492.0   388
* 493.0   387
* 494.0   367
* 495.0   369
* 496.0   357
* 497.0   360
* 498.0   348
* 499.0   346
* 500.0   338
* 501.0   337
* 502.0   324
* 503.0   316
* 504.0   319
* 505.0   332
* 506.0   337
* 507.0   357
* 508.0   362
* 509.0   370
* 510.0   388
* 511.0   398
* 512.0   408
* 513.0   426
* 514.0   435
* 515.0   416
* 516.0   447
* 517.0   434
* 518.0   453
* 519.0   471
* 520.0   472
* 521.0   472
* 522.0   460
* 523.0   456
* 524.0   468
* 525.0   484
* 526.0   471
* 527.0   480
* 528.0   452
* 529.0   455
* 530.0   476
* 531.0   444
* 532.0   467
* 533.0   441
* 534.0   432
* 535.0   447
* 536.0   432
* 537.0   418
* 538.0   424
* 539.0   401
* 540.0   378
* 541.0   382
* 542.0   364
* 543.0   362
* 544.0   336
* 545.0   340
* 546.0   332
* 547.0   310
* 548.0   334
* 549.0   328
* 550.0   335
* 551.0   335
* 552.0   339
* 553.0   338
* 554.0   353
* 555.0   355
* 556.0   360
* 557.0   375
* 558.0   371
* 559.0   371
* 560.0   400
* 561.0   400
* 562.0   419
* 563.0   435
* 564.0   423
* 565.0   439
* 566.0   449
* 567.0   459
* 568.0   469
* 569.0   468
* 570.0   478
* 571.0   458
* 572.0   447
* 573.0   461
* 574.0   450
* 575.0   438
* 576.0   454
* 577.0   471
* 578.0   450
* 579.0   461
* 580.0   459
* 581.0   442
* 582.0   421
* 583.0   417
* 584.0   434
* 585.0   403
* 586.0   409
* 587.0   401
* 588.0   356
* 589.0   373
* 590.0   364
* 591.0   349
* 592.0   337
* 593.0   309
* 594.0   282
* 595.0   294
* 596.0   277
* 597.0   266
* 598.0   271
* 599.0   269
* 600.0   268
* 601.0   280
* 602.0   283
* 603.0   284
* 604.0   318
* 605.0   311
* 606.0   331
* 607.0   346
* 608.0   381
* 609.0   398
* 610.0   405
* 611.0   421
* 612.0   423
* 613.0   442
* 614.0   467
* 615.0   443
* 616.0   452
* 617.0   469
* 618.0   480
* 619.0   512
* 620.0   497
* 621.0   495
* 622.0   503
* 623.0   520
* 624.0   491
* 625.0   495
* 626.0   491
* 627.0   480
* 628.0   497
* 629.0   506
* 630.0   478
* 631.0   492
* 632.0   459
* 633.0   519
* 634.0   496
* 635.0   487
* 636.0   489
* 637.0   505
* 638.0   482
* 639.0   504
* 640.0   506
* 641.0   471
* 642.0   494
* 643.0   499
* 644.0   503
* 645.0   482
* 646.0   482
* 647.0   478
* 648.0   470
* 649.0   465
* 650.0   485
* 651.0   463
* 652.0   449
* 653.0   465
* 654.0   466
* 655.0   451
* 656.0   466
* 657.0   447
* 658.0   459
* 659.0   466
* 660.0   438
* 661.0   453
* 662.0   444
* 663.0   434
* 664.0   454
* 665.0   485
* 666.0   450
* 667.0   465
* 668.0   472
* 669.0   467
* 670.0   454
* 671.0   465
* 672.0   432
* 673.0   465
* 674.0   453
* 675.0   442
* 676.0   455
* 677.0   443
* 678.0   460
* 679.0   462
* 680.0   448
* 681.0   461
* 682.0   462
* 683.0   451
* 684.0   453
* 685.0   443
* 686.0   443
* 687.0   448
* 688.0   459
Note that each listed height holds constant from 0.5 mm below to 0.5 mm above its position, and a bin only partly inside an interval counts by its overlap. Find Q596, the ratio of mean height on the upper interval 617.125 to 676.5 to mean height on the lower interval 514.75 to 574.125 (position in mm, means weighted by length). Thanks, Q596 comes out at 1.15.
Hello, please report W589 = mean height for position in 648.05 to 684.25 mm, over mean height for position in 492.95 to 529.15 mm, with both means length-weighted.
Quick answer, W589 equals 1.14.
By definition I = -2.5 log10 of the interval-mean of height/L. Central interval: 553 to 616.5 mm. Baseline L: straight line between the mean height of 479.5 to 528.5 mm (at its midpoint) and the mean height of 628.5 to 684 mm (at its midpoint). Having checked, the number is 0.13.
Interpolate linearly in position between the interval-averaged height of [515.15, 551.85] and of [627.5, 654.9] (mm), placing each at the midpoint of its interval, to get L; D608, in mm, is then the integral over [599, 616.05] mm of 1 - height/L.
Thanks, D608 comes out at 3.7 mm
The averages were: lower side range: 416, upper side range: 484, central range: 363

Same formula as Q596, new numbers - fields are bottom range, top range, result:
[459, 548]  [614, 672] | 1.14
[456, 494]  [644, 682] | 1.04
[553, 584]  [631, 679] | 1.10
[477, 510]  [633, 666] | 1.24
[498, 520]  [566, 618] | 1.02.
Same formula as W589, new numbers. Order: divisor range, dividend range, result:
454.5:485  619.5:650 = 1.07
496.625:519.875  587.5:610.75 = 0.84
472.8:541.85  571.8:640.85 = 1.01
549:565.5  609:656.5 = 1.27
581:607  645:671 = 1.38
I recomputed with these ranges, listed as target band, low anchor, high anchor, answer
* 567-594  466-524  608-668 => 0.07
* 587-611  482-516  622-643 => 0.39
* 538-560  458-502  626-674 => 0.24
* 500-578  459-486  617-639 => 0.16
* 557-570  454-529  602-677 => 0.04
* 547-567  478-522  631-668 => 0.13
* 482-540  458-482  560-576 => 0.11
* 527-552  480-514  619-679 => 0.03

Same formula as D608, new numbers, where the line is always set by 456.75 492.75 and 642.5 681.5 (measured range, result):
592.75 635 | 4.48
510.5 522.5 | 0.18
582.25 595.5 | 2.62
